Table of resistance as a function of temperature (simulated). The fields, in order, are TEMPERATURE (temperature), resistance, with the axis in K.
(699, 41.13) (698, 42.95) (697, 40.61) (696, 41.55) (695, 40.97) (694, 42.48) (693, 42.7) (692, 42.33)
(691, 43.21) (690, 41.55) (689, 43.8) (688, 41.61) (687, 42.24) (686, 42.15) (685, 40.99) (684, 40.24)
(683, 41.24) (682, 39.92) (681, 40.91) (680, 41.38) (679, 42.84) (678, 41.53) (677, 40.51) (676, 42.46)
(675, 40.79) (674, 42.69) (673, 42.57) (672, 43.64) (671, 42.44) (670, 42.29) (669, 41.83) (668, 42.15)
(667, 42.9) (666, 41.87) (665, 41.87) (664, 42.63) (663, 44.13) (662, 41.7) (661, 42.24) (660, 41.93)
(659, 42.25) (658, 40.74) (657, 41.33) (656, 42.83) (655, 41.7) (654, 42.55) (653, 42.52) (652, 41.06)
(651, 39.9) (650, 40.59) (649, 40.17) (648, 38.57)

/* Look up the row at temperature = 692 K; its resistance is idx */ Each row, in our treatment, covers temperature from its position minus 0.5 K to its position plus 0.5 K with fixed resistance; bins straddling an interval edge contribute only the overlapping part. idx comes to 42.33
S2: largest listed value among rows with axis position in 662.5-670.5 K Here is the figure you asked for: 44.13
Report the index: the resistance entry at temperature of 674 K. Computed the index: 42.69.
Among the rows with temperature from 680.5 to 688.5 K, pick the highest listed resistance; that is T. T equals 42.24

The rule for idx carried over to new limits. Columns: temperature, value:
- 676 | 42.46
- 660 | 41.93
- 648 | 38.57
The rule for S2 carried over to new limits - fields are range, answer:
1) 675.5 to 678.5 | 42.46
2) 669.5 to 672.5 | 43.64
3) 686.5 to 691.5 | 43.8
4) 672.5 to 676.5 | 42.69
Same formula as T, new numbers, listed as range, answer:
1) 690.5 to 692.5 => 43.21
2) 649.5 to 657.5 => 42.83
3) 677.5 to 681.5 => 42.84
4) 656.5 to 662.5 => 42.25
